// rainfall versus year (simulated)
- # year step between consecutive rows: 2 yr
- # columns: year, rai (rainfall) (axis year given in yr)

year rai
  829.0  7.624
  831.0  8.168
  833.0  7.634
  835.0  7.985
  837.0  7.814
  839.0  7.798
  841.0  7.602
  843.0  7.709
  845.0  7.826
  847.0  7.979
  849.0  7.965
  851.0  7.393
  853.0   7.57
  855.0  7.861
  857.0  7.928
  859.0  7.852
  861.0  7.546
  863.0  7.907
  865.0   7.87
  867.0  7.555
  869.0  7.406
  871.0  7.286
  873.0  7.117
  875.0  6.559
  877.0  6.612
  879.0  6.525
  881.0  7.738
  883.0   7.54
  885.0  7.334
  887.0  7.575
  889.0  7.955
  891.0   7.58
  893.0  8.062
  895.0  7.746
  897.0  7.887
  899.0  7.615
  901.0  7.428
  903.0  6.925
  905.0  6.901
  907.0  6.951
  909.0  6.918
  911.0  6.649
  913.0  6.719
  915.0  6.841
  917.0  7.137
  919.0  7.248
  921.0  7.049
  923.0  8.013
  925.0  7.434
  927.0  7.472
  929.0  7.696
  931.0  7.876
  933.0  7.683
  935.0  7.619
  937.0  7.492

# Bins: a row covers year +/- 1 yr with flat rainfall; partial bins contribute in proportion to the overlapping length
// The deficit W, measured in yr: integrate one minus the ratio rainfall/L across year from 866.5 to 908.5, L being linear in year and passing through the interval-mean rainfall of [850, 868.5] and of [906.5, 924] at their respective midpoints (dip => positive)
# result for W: 0.2 yr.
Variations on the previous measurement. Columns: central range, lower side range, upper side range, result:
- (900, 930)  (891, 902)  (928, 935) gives 2.2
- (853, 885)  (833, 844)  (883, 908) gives 0.9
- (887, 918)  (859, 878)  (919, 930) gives 0.6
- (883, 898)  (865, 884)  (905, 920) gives -1.4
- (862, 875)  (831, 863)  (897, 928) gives 0.2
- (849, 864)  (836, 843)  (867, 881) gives -0.7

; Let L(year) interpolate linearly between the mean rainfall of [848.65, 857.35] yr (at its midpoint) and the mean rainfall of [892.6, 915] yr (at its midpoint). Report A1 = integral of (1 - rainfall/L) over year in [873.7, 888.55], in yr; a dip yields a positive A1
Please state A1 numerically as 0.6 yr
